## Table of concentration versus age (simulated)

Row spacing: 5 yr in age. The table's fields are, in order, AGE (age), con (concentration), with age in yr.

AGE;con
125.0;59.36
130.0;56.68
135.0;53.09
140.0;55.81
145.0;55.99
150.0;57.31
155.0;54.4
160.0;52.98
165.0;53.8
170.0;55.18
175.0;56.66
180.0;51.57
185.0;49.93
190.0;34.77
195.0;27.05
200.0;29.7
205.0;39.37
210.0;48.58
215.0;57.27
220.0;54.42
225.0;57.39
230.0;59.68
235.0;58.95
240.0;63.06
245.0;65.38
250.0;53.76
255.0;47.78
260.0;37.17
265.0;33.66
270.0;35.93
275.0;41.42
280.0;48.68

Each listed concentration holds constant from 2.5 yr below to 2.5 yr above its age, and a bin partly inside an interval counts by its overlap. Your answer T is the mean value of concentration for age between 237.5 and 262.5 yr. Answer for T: 53.4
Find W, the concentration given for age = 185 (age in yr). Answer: 49.93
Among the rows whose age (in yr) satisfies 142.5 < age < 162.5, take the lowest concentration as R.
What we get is 52.98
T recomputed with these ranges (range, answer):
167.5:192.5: 49.6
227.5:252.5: 60.2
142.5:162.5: 55.2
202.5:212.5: 44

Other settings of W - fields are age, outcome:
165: 53.8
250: 53.76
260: 37.17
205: 39.37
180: 51.57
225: 57.39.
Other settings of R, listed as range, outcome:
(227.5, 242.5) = 58.95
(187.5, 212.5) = 27.05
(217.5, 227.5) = 54.42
